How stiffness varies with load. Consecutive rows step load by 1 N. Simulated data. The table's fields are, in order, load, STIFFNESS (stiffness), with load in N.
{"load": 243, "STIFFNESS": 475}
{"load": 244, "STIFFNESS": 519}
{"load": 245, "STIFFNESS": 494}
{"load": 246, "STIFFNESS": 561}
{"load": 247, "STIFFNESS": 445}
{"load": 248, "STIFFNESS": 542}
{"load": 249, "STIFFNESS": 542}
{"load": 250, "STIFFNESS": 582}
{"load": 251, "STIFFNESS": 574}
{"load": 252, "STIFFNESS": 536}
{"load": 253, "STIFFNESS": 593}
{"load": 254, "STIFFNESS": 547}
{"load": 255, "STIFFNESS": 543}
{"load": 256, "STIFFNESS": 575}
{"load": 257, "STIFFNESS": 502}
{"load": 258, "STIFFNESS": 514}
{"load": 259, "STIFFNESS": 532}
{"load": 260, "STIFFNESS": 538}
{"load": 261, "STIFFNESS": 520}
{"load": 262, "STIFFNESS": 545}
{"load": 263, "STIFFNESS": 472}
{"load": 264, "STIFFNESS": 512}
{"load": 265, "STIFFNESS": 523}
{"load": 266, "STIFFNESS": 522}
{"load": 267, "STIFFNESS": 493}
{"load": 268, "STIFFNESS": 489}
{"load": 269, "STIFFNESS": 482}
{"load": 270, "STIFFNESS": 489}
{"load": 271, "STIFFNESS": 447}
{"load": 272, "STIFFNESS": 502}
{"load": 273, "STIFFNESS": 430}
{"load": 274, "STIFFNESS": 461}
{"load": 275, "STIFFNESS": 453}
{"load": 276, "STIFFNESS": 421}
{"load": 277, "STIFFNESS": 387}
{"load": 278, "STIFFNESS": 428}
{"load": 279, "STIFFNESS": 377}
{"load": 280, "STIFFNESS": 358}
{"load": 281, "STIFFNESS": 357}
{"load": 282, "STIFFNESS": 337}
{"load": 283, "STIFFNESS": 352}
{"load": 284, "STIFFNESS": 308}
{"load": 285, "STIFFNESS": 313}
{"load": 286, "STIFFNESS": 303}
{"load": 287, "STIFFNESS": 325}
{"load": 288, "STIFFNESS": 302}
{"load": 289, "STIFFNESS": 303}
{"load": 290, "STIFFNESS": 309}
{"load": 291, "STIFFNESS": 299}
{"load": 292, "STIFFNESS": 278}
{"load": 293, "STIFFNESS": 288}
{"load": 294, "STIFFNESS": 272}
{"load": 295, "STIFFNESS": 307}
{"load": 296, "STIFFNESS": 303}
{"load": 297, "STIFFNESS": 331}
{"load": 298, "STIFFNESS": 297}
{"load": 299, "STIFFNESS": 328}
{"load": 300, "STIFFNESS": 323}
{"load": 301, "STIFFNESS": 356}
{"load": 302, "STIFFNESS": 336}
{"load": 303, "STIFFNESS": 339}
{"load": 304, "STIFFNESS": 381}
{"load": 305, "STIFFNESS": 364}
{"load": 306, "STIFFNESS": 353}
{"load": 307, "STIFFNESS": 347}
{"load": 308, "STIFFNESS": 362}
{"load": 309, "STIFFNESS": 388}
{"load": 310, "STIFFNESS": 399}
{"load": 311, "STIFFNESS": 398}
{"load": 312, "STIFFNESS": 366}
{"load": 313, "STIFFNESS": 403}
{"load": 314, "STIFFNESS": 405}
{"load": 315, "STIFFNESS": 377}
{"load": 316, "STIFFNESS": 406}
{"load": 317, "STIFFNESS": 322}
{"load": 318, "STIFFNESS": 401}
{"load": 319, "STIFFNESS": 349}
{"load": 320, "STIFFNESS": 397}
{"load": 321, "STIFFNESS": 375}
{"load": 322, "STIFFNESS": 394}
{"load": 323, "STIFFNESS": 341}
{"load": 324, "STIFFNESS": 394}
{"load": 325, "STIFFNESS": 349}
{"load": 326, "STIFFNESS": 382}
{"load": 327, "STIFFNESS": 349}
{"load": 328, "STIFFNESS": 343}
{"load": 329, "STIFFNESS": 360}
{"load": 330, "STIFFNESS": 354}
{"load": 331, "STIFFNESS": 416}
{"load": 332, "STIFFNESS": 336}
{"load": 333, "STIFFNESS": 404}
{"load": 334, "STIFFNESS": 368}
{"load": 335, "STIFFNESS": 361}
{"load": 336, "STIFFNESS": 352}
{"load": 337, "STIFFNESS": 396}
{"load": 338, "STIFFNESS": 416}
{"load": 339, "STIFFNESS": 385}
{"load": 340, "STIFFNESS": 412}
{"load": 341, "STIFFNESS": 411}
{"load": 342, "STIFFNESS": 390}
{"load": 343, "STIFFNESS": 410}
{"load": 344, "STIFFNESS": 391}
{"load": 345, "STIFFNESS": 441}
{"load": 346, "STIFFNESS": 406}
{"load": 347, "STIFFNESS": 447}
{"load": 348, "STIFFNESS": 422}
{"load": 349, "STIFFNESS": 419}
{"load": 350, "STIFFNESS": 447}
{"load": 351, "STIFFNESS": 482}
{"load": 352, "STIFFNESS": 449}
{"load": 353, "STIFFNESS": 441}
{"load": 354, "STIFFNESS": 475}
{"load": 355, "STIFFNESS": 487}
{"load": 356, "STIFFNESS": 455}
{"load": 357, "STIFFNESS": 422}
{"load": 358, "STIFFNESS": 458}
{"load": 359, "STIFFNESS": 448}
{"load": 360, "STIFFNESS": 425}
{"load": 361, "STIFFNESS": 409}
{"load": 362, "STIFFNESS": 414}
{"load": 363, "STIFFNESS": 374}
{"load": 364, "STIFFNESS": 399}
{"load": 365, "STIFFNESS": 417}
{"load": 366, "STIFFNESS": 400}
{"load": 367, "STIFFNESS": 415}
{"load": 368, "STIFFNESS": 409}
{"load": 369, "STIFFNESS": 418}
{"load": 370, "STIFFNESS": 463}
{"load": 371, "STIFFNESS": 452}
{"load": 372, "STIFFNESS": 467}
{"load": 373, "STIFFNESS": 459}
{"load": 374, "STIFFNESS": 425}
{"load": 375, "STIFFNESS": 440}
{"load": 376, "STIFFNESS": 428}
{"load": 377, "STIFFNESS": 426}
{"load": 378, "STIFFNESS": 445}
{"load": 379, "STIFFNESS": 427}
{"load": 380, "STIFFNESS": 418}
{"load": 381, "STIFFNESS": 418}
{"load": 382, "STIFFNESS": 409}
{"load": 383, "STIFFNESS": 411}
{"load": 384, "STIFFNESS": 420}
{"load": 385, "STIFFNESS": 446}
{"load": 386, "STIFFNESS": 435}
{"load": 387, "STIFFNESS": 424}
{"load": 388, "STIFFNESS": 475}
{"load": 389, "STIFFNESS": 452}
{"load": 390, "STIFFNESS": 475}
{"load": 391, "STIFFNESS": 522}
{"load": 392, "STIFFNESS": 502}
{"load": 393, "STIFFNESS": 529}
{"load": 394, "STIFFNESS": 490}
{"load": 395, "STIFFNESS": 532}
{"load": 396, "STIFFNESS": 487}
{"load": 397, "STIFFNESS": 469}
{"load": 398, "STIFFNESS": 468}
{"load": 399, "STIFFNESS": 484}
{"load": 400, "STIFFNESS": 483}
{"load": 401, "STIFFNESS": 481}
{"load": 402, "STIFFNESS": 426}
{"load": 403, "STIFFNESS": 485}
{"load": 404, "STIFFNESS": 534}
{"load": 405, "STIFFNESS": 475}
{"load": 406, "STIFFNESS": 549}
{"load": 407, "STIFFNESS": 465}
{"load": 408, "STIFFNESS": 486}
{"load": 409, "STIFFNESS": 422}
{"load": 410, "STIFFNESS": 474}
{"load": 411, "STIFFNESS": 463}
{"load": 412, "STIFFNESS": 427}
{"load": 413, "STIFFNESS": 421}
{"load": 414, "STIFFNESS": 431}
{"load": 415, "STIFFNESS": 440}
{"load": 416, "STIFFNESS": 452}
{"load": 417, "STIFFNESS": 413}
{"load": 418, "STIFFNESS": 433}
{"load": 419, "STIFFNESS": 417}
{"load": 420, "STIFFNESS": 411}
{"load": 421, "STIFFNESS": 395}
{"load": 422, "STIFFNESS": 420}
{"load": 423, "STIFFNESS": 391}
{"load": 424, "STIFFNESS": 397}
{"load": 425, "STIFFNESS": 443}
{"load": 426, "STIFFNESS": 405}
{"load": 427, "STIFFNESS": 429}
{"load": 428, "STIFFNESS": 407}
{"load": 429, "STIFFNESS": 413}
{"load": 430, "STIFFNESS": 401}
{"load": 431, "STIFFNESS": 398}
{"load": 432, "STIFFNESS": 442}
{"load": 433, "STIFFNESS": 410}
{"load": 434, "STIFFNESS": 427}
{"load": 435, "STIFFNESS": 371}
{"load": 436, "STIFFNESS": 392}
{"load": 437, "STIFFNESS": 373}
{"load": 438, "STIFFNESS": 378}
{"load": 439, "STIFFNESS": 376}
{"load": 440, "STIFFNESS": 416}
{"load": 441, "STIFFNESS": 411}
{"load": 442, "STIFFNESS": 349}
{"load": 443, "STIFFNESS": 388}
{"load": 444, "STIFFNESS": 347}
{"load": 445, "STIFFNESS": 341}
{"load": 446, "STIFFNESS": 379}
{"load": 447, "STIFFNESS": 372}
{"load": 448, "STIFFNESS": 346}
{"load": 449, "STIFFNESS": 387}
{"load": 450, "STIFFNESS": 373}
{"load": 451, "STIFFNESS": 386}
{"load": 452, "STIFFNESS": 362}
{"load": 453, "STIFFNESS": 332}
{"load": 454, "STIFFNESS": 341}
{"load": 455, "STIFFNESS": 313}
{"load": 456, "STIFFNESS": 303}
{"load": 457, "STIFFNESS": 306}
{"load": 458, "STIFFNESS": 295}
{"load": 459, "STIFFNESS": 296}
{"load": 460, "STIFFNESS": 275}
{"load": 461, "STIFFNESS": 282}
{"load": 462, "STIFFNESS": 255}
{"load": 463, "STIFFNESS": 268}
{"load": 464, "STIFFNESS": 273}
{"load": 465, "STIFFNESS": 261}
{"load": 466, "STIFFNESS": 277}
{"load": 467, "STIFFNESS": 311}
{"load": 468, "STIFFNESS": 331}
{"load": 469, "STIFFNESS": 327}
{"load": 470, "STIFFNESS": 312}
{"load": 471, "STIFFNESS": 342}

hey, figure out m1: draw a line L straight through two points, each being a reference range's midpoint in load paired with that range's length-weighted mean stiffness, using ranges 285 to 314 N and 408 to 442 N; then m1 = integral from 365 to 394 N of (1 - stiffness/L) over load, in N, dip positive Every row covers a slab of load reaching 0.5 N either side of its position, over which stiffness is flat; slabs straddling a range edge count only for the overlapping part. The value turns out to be -4.3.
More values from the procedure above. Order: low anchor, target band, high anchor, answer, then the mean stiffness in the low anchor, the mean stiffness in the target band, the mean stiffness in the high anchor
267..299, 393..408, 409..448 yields -3.41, 366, 489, 406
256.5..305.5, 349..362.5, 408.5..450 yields -1.54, 396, 446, 405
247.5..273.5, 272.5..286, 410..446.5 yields 3.41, 521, 380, 407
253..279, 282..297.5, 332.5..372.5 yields 5.44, 493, 307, 421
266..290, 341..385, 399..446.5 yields -1.80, 397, 430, 424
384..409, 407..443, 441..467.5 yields -1.12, 480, 416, 325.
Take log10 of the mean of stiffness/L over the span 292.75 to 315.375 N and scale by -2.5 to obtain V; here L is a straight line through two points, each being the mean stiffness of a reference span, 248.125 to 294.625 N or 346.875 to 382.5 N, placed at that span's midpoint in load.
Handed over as 0.245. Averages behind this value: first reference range 440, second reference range 433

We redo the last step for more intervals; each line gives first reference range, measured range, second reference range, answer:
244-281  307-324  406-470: 0.21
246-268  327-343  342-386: 0.20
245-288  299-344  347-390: 0.20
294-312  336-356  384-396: -0.04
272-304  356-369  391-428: -0.01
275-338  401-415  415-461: -0.24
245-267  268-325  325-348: 0.25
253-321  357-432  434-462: -0.20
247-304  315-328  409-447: 0.13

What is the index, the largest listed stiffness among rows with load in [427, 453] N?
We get 442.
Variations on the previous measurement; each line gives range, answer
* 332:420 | 549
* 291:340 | 416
